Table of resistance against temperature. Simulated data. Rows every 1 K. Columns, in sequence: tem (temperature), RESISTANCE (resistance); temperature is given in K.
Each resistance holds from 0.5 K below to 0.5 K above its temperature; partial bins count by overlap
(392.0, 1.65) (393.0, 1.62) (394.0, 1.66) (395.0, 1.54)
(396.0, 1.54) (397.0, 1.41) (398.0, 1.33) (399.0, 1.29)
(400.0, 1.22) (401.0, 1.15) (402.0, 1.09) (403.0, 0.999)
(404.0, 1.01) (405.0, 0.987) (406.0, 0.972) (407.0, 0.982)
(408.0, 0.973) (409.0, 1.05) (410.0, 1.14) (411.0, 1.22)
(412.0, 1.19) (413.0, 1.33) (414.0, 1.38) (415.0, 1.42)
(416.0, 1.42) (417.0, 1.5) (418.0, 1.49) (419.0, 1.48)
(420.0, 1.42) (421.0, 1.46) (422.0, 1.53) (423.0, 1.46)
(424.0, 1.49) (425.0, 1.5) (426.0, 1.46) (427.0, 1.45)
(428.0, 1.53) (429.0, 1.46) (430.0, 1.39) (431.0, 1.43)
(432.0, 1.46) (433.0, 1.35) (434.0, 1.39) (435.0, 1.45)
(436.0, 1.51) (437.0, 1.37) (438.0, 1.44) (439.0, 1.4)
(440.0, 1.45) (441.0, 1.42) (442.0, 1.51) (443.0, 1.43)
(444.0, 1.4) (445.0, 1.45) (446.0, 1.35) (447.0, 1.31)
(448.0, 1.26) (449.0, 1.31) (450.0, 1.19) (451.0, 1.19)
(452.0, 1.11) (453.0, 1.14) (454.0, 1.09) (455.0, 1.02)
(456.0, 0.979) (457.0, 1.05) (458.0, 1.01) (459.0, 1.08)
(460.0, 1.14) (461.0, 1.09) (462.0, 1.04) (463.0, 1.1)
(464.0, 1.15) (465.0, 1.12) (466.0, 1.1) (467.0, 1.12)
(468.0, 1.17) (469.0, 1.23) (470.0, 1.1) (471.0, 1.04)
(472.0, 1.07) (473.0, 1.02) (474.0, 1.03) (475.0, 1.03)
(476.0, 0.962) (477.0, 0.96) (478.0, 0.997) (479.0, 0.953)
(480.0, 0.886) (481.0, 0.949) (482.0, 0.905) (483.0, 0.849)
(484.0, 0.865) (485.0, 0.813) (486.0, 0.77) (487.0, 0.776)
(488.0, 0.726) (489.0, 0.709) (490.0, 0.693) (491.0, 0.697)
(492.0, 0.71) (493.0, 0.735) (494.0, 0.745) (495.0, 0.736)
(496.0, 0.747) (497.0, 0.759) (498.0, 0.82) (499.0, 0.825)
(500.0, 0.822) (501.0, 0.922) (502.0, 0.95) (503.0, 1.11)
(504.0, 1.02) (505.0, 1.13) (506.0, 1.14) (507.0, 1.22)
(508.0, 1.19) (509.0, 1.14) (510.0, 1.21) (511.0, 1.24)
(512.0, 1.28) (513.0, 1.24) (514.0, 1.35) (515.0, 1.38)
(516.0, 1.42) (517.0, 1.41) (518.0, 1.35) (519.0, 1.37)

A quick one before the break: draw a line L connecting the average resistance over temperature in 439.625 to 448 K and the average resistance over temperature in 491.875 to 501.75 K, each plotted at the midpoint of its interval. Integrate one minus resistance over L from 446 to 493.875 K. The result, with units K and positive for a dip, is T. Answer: 4.2 K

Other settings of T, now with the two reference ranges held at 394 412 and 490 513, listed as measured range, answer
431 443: -3.5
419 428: -2.7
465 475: -0.6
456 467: -0.3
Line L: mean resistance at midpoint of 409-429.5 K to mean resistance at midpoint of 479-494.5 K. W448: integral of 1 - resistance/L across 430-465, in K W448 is -3.4 K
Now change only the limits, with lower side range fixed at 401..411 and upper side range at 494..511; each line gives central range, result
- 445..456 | -2.0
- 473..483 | 0.4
